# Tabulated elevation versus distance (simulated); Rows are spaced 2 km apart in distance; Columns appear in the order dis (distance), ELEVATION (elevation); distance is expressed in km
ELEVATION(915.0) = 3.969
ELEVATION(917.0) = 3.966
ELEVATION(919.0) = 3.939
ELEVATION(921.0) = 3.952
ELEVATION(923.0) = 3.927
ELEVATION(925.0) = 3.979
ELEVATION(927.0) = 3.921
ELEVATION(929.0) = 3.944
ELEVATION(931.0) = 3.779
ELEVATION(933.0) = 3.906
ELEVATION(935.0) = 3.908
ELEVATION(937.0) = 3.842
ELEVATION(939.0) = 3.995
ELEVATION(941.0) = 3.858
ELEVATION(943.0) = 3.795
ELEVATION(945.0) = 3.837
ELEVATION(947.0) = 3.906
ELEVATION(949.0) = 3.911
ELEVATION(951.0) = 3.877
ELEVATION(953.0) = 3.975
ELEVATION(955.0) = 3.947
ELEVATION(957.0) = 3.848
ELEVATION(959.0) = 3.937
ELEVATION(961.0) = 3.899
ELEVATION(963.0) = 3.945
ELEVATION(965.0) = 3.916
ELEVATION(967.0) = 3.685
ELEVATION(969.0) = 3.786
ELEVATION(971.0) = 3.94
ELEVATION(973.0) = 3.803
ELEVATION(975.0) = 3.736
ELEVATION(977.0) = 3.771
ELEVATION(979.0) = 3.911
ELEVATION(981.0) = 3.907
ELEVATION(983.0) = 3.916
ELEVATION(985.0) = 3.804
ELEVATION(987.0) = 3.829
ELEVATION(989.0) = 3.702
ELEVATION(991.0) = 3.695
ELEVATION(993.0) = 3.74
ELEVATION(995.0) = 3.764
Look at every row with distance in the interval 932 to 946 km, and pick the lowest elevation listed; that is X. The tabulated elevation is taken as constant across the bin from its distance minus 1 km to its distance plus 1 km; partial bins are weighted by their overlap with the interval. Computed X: 3.795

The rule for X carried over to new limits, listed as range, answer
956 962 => 3.848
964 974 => 3.685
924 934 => 3.779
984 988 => 3.804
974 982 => 3.736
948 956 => 3.877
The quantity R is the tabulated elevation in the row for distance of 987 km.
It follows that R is 3.829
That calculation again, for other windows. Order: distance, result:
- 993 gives 3.74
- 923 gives 3.927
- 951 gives 3.877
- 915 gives 3.969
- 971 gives 3.94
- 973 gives 3.803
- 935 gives 3.908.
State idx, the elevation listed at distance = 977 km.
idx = 3.771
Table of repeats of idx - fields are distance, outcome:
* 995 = 3.764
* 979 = 3.911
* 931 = 3.779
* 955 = 3.947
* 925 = 3.979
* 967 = 3.685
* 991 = 3.695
